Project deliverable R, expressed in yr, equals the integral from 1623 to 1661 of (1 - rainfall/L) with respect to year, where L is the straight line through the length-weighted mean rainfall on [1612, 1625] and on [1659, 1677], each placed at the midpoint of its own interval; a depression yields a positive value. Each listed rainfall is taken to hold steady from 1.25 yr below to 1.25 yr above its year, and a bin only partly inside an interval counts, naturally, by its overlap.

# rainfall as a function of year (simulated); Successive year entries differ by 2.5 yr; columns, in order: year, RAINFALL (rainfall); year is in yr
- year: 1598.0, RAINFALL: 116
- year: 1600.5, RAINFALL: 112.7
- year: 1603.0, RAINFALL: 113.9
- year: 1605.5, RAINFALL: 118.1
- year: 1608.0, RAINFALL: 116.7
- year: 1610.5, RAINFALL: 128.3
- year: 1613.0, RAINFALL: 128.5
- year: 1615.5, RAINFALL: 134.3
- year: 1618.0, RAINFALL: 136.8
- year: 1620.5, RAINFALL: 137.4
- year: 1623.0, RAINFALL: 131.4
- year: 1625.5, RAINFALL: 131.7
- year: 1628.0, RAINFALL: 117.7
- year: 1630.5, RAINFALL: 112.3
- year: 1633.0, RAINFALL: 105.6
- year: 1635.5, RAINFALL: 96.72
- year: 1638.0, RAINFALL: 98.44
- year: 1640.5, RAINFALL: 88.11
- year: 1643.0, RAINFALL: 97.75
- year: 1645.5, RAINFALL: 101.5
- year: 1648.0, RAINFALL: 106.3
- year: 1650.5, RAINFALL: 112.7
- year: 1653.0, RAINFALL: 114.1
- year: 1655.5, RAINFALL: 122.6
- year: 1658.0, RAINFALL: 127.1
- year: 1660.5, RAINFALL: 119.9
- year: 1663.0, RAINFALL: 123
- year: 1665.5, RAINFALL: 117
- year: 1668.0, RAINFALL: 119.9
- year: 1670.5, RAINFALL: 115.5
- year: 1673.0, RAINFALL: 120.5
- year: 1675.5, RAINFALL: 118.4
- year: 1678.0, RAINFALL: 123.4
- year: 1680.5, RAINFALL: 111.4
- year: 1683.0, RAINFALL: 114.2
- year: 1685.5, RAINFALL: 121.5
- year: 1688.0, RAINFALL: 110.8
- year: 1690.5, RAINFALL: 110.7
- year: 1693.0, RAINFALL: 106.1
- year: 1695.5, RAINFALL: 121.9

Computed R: 4.8 yr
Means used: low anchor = 134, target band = 111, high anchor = 119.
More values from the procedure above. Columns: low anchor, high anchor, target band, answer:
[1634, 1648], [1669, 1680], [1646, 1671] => -2.0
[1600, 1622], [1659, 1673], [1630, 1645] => 2.9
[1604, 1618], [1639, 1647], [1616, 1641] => -1.5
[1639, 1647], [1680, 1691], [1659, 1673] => -1.8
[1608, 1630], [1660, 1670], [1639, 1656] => 2.5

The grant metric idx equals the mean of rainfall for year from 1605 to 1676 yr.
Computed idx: 117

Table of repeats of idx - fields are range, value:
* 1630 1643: 99.3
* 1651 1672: 120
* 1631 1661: 107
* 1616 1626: 135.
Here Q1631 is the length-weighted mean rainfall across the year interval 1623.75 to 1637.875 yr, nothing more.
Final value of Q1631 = 112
